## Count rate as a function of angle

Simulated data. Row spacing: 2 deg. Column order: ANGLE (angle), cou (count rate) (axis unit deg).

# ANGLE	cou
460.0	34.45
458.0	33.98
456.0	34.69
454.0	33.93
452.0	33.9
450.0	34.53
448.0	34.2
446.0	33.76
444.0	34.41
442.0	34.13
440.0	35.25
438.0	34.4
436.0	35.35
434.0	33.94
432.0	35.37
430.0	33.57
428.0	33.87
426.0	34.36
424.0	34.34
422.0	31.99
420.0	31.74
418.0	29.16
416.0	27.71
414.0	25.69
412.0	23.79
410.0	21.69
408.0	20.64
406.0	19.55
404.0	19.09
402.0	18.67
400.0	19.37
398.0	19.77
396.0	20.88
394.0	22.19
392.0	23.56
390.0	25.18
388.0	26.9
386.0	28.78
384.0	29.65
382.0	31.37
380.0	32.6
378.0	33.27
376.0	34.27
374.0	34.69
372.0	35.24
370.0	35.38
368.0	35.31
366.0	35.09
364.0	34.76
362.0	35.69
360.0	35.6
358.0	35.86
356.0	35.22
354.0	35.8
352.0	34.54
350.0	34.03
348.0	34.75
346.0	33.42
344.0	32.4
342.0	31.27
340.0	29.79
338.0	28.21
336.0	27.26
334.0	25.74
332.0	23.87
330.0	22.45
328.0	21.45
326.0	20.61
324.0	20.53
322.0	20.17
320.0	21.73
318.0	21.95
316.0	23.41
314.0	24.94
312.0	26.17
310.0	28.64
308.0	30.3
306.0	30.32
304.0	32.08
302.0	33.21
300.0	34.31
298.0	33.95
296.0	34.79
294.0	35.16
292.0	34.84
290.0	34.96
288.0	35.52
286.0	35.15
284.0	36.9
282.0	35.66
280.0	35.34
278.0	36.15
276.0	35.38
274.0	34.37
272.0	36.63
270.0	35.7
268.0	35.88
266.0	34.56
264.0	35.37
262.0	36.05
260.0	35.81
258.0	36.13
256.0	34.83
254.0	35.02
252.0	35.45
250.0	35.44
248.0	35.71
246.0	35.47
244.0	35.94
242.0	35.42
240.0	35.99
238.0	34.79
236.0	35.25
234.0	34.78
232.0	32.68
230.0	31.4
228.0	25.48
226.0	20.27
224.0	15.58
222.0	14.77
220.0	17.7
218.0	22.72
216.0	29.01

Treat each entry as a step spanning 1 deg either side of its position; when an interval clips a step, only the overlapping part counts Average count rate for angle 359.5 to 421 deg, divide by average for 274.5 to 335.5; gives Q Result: 0.94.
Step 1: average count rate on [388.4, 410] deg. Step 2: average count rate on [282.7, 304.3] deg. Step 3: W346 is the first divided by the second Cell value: 0.61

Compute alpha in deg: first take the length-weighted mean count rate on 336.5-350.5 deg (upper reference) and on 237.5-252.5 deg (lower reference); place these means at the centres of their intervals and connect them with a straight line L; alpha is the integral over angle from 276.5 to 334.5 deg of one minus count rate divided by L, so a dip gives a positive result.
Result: 6.8 deg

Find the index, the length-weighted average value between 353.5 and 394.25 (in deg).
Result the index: 32.4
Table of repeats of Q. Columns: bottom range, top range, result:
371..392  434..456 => 1.12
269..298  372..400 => 0.79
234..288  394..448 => 0.80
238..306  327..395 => 0.88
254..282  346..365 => 0.99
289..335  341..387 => 1.23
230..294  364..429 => 0.80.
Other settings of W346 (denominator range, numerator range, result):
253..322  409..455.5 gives 0.98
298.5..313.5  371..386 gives 1.07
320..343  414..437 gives 1.33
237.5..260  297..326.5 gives 0.76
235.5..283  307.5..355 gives 0.77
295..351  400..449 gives 1.06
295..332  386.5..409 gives 0.81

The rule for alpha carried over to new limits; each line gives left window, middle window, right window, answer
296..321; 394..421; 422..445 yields 8.4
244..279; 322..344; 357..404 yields 4.6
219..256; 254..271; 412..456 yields -2.6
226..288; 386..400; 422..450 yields 4.6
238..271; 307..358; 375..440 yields 6.2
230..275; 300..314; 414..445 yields 1.8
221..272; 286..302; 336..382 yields -0.8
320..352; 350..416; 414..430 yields 1.2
